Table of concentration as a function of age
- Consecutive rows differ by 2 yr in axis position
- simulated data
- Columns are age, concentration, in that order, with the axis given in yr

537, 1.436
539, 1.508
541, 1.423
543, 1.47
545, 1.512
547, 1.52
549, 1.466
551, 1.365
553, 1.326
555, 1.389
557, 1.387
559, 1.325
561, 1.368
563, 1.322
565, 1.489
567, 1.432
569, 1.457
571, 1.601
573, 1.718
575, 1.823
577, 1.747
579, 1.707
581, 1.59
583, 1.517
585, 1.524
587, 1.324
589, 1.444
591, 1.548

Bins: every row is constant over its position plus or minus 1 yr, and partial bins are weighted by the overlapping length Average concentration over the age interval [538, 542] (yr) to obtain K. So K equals 1.47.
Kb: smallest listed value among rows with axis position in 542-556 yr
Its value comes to 1.326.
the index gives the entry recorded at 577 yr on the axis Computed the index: 1.747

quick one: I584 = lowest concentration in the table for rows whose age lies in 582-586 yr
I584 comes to 1.517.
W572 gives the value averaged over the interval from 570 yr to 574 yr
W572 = 1.66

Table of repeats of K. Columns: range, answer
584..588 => 1.42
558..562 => 1.35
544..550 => 1.5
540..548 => 1.48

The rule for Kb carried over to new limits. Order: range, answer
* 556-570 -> 1.322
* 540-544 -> 1.423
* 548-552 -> 1.365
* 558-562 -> 1.325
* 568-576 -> 1.457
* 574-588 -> 1.324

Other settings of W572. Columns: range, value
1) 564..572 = 1.49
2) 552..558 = 1.37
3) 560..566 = 1.39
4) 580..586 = 1.54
